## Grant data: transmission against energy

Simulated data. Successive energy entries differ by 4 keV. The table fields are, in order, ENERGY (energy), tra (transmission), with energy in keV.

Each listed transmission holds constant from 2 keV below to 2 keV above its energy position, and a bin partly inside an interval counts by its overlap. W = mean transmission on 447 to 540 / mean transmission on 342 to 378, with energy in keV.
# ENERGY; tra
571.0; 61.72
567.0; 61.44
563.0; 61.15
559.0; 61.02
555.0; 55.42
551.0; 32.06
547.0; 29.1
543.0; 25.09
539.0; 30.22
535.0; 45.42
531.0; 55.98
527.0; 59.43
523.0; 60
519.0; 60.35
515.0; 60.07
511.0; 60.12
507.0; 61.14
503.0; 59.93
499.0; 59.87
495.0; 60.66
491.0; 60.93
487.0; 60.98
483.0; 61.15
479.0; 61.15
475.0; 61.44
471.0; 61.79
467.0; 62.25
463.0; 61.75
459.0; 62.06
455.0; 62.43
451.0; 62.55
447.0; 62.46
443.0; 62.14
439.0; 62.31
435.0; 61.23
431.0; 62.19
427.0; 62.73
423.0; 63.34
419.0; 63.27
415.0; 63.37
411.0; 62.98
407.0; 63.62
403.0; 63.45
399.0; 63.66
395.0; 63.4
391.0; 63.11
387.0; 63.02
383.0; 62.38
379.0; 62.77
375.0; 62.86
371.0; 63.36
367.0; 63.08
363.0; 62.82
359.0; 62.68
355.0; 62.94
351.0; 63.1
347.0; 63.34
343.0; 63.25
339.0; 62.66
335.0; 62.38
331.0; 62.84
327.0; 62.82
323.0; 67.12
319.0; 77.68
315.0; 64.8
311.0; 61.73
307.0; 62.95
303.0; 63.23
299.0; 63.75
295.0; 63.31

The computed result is 0.94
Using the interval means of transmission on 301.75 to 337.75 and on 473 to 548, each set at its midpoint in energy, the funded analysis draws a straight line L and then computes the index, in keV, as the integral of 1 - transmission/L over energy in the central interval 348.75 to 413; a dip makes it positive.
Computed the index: -1.4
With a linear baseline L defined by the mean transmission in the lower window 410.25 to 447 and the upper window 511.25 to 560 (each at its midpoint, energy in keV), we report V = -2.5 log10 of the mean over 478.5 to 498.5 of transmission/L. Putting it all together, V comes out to -0.12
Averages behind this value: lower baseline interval 62.6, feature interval 60.9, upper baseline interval 48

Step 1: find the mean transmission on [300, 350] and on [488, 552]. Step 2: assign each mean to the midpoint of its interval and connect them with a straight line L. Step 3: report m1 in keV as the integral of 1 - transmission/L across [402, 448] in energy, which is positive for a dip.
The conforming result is -3.8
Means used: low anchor 64.5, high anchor 51.7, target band 62.7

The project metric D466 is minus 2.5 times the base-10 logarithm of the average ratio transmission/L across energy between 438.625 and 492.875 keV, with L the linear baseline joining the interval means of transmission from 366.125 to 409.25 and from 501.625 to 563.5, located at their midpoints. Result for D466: -0.10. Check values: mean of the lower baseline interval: 63.2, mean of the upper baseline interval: 50.7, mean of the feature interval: 61.8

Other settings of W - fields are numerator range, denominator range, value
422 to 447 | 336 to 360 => 0.99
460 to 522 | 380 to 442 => 0.97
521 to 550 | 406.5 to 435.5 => 0.69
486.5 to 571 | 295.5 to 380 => 0.84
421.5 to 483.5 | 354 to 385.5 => 0.99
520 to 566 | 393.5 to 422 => 0.75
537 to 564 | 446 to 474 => 0.66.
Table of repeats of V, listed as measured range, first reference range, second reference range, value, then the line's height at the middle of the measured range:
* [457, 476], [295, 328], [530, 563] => -0.224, 50.3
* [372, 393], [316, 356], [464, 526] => 0.014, 63.7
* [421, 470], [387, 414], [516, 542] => -0.058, 59.1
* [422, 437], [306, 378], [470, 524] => -0.003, 62.1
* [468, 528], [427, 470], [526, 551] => -0.225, 49.7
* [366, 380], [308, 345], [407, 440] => 0.015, 63.9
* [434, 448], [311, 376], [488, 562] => -0.077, 57.8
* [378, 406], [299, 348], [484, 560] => -0.048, 60.4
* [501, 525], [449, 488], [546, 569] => -0.073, 56.4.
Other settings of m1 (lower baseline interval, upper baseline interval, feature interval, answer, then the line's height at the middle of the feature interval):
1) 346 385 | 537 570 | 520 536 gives -2.9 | 47.4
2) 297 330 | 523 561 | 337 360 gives -0.3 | 62.2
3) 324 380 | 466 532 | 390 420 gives -0.6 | 62.1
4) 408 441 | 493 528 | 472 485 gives 0.0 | 61.1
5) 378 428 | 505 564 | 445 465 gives -1.4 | 58.1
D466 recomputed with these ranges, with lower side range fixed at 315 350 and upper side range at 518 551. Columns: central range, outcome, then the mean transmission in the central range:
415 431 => -0.13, 63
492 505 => -0.24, 60.2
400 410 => -0.10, 63.5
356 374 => -0.02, 63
